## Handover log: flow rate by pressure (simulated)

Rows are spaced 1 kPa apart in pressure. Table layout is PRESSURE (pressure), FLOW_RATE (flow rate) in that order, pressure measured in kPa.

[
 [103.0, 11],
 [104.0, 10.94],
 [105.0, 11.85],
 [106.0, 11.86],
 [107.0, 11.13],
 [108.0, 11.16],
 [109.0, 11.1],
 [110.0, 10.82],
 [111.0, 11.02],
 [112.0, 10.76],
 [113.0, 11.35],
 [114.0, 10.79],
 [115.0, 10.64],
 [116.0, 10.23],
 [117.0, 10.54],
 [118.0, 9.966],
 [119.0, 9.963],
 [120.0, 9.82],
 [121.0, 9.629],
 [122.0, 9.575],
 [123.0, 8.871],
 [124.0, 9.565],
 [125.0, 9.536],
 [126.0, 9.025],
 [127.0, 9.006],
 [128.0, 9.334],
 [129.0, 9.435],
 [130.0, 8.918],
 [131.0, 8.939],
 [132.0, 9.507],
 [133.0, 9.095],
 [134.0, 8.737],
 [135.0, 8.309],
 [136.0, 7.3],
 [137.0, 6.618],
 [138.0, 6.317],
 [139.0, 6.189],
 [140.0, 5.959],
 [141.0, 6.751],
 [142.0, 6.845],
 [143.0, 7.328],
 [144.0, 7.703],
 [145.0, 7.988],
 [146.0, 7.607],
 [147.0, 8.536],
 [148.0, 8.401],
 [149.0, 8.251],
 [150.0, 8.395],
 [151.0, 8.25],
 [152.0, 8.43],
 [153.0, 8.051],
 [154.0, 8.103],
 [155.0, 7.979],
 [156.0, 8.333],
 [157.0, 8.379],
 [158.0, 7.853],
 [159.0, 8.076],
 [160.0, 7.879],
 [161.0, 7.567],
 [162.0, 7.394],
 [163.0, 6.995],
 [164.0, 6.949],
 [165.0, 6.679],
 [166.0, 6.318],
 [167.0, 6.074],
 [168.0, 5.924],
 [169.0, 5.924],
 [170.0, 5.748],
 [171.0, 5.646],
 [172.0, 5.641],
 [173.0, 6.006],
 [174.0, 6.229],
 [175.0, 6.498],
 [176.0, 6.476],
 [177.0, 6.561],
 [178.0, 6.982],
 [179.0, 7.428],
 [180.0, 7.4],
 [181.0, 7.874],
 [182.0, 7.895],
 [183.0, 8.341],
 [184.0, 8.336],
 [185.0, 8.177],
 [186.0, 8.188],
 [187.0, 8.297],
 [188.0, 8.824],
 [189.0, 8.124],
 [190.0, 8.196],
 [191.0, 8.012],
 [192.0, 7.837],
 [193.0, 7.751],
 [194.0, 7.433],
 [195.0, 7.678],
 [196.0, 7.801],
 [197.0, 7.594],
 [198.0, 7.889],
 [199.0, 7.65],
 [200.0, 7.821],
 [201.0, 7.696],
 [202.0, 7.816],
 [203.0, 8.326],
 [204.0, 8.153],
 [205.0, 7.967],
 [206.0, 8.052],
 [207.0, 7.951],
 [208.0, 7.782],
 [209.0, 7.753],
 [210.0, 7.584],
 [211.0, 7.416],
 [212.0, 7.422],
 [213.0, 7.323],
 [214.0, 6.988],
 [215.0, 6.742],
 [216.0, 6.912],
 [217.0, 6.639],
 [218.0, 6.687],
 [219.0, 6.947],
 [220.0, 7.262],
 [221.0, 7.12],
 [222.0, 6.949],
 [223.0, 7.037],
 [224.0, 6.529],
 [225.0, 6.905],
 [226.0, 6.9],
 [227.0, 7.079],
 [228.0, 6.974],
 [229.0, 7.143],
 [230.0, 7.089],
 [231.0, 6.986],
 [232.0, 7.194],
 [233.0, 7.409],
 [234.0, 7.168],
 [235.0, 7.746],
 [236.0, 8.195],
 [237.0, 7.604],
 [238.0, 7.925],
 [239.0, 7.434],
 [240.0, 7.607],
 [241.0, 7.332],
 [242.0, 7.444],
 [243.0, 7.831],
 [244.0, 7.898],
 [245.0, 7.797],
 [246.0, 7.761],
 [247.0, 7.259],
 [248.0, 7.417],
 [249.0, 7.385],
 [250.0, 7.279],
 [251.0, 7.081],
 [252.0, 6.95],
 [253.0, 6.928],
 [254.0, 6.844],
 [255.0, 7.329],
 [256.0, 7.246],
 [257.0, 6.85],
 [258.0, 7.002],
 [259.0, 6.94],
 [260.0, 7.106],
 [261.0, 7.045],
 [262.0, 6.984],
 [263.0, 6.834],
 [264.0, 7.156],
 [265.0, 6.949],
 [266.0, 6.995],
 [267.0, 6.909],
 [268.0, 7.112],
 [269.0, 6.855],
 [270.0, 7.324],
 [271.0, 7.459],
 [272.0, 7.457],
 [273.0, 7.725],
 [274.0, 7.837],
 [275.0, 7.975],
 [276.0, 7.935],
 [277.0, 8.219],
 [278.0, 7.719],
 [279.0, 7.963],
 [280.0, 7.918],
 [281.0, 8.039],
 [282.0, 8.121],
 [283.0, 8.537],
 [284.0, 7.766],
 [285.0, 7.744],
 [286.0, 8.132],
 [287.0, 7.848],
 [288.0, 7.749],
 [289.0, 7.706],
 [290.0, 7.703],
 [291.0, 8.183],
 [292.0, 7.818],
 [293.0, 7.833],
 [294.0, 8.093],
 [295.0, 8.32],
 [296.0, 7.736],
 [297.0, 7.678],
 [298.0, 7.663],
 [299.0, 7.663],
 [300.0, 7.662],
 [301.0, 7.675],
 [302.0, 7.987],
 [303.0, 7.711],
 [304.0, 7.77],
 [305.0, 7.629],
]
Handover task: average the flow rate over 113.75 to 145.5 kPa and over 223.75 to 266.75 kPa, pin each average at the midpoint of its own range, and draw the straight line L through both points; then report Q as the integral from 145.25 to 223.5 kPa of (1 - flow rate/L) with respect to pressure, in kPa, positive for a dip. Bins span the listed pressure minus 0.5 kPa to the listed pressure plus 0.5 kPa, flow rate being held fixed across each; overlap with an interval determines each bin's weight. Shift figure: 5.1 kPa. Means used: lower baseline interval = 8.68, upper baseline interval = 7.25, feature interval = 7.48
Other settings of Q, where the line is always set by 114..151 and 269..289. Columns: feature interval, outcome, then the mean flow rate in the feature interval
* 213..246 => 3.47 kPa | 7.24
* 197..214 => 0.96 kPa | 7.76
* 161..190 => 4.54 kPa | 7.06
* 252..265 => 1.52 kPa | 7.02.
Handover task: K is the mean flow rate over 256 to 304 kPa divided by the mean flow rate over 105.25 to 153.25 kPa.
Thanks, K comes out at 0.8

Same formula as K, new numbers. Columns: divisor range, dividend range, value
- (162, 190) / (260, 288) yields 1.07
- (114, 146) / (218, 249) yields 0.85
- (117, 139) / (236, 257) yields 0.83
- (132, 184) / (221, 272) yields 0.99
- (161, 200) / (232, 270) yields 1.01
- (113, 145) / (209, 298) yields 0.85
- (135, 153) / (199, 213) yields 1.04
